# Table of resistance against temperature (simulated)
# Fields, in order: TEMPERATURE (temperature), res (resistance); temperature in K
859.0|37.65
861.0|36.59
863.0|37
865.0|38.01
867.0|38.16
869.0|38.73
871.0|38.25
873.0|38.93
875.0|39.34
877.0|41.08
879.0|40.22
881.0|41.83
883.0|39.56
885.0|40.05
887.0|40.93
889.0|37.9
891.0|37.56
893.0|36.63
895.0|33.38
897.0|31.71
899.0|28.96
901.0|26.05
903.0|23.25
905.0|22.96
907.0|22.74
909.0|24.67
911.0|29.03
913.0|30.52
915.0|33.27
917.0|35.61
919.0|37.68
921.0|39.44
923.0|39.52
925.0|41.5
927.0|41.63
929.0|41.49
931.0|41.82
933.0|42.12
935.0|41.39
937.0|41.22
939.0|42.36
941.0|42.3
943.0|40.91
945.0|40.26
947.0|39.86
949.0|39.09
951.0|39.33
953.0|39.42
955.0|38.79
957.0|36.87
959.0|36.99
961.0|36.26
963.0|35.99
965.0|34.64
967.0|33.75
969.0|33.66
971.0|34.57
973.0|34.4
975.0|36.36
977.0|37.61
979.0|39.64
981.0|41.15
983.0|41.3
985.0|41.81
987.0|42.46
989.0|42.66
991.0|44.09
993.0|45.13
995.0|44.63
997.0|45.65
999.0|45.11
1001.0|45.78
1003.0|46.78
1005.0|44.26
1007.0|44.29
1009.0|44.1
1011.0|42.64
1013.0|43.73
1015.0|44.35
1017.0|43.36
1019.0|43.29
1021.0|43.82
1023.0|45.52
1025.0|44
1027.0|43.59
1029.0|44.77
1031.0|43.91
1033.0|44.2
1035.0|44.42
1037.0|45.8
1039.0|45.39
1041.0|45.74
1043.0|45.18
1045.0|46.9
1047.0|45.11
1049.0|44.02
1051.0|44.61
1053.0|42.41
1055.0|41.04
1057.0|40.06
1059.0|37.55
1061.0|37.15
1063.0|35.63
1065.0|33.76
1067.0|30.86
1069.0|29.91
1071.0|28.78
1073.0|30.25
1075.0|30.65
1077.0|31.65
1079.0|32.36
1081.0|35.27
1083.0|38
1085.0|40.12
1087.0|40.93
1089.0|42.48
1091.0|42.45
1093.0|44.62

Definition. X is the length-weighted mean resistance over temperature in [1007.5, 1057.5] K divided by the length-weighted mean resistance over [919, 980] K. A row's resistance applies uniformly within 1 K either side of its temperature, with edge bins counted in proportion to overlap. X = 1.14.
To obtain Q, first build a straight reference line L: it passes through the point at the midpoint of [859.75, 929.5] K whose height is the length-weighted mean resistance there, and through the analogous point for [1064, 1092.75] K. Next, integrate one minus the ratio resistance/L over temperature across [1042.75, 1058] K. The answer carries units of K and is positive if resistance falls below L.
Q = -3.7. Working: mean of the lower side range 35.5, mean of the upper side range 35.1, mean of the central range 43.6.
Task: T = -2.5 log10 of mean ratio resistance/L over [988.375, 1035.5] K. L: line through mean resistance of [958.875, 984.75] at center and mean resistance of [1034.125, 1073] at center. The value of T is -0.16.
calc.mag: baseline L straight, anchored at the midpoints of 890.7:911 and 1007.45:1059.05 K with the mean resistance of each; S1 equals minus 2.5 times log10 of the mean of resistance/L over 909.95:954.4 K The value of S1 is -0.21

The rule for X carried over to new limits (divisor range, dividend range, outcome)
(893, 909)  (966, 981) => 1.31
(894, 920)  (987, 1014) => 1.52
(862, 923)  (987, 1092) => 1.19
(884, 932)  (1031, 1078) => 1.15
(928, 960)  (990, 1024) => 1.11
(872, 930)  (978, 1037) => 1.25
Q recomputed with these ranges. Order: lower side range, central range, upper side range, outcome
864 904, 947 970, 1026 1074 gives 0.81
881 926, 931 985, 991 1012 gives 1.42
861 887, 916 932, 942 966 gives -0.52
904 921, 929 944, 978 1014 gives -3.41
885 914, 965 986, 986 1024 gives 1.69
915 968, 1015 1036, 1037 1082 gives -3.12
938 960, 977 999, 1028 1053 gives -0.43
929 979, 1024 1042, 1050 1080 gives -4.28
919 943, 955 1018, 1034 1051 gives 3.67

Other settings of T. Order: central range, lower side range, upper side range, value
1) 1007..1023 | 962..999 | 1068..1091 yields -0.155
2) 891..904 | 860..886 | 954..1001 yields 0.268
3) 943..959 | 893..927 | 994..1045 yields -0.073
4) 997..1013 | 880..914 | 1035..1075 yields -0.202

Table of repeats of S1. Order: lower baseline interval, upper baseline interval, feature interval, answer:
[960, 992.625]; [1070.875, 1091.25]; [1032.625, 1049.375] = -0.227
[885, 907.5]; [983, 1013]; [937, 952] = -0.085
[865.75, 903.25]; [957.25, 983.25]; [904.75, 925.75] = 0.124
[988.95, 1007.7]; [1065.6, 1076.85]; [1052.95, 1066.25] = -0.157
